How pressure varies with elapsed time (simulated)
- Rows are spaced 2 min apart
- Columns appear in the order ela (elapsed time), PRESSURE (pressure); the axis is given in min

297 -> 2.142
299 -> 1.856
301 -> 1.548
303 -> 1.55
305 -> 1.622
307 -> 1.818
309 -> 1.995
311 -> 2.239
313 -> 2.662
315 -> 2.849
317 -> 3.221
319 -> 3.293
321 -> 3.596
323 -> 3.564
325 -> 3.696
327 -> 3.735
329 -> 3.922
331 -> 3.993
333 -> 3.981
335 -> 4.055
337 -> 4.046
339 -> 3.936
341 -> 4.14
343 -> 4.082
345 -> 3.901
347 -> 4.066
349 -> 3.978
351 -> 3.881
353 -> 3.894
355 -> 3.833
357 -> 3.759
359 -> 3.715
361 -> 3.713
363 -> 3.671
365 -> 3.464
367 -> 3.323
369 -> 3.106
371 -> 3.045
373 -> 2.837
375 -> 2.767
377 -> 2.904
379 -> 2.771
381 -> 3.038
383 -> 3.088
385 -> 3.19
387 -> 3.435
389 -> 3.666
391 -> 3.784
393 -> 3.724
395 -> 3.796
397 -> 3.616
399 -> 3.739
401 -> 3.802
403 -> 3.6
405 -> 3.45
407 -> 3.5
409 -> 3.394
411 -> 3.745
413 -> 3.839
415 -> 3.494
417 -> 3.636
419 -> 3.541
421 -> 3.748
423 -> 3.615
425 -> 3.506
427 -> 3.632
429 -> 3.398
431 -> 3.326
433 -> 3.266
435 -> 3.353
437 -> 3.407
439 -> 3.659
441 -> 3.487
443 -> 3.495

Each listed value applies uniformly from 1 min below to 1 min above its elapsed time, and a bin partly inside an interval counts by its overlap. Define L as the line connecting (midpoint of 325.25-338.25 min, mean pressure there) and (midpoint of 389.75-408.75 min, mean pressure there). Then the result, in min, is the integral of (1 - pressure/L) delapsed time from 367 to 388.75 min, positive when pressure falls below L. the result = 4.0 min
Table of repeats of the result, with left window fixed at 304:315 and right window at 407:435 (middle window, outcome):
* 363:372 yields -1.3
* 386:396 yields -1.6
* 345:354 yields -4.5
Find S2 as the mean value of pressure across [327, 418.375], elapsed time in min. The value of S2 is 3.61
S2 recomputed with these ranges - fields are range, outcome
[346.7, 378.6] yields 3.47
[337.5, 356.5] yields 3.96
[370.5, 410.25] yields 3.36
